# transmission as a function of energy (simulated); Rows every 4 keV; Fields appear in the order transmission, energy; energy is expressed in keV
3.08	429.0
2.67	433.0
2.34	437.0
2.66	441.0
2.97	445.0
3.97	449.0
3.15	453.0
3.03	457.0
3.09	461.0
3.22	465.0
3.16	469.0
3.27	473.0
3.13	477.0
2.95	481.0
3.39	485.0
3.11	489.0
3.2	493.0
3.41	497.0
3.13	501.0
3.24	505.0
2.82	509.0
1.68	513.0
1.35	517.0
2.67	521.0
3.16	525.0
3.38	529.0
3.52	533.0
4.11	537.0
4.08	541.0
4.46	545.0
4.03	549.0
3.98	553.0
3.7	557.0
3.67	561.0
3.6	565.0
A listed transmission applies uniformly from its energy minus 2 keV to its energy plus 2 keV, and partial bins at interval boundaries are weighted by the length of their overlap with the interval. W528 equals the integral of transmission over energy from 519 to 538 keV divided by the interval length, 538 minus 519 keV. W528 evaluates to 3.33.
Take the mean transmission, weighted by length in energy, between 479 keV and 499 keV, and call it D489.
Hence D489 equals 3.21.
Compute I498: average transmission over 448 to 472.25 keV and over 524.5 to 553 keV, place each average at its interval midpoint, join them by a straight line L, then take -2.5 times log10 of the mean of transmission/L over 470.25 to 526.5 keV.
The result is 0.21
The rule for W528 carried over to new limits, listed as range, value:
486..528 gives 2.81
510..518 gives 1.7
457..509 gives 3.17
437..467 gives 3.1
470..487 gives 3.18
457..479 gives 3.16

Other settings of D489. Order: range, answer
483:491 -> 3.25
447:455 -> 3.56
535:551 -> 4.17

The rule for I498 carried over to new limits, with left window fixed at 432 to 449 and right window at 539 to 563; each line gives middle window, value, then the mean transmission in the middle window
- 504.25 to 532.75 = 0.35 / 2.64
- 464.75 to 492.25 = 0.01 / 3.17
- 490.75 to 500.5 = 0.04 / 3.27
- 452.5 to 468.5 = -0.03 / 3.12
